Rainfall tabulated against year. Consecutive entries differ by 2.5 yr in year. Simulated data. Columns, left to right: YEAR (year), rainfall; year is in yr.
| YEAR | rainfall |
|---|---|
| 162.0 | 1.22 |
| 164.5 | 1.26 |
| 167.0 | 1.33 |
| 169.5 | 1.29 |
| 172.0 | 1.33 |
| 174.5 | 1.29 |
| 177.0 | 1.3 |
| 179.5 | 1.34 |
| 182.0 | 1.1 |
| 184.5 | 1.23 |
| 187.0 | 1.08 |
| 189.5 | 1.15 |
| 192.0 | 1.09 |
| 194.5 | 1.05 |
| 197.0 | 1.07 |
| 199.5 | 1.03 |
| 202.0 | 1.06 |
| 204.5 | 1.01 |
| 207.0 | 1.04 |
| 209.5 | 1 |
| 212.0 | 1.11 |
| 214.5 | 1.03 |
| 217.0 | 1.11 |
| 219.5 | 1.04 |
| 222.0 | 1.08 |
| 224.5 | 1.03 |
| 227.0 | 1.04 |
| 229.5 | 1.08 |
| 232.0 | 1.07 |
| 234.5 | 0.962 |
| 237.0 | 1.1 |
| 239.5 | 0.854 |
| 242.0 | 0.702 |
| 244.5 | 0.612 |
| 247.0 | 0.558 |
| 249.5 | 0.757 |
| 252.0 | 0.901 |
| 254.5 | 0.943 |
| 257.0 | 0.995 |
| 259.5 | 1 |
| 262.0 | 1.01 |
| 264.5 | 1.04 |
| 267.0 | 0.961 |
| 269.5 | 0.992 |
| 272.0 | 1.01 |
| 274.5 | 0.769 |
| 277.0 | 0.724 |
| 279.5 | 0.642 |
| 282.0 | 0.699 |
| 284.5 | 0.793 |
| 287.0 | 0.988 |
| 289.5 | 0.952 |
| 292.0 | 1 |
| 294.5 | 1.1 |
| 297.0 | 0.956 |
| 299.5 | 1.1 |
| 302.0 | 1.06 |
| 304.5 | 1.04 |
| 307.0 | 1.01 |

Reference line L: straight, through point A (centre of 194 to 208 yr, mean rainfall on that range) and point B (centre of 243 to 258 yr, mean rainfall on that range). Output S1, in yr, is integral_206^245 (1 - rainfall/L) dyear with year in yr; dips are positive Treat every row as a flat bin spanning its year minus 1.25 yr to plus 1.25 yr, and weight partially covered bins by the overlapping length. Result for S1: -3.4 yr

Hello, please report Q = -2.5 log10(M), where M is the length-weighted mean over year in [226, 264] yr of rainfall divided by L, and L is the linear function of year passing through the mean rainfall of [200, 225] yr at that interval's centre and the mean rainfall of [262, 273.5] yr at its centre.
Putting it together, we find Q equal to 0.126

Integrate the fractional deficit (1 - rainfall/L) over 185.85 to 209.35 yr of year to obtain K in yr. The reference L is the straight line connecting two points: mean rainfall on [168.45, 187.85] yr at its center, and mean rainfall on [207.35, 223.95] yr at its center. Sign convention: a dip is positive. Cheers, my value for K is 1.8 yr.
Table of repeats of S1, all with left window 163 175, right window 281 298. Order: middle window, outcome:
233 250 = 4.4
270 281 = 2.0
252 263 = 0.5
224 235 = 0.7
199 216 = 2.0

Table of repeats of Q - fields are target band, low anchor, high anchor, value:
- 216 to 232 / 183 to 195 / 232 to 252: -0.16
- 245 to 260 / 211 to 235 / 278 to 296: 0.16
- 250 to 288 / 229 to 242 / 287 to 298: 0.11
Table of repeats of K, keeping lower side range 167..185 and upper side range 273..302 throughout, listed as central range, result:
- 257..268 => -0.28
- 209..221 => 0.83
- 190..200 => 1.16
